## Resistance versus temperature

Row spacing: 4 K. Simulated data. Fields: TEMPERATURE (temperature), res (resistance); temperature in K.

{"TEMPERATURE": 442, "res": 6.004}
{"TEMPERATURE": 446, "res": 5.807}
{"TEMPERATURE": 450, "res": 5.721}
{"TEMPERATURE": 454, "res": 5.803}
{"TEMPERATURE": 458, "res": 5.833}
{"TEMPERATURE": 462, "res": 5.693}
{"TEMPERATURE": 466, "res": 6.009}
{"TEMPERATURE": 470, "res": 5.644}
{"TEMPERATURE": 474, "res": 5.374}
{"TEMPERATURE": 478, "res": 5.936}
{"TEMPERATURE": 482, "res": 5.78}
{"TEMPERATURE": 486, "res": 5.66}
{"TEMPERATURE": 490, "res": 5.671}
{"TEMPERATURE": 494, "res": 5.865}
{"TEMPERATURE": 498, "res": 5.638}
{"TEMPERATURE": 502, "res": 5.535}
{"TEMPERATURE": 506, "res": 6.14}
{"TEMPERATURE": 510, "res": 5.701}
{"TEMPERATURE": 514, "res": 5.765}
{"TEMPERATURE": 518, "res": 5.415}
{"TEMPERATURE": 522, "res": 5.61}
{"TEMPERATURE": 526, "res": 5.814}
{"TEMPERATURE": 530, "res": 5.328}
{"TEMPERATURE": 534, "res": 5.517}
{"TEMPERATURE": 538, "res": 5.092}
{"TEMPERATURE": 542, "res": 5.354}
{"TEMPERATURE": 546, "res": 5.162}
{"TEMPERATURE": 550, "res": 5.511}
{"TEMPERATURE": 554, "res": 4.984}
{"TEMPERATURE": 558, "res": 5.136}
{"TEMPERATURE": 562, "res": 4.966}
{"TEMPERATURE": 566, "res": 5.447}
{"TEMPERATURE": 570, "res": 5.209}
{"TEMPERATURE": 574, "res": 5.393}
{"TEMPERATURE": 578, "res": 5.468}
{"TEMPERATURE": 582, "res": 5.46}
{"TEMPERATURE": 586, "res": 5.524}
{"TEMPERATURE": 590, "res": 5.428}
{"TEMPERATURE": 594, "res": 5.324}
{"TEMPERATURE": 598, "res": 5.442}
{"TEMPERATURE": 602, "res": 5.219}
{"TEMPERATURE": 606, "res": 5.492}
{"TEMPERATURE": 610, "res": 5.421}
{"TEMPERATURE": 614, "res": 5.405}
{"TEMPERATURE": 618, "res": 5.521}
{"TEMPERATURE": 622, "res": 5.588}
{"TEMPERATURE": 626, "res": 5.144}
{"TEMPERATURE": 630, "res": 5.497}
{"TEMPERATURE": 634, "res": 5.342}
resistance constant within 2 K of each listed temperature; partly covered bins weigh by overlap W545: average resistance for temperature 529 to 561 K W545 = 5.25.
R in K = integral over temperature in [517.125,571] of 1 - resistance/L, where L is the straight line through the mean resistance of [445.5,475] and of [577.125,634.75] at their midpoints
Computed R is 2.3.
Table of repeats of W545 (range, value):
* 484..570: 5.48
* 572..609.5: 5.42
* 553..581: 5.25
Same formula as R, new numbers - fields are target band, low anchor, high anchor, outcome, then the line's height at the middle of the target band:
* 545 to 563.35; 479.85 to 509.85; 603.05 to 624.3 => 1.5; 5.61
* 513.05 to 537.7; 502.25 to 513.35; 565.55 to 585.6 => 0.8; 5.73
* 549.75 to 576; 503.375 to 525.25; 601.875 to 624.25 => 1.8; 5.59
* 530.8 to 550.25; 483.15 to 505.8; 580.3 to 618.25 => 1.0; 5.58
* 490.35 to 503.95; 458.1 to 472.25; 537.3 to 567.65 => -0.3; 5.57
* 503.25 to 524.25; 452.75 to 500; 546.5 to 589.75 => -0.6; 5.57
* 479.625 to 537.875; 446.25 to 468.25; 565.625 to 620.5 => 0.0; 5.66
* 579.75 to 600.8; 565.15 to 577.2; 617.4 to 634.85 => -0.2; 5.37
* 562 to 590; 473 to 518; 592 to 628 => 0.5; 5.49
